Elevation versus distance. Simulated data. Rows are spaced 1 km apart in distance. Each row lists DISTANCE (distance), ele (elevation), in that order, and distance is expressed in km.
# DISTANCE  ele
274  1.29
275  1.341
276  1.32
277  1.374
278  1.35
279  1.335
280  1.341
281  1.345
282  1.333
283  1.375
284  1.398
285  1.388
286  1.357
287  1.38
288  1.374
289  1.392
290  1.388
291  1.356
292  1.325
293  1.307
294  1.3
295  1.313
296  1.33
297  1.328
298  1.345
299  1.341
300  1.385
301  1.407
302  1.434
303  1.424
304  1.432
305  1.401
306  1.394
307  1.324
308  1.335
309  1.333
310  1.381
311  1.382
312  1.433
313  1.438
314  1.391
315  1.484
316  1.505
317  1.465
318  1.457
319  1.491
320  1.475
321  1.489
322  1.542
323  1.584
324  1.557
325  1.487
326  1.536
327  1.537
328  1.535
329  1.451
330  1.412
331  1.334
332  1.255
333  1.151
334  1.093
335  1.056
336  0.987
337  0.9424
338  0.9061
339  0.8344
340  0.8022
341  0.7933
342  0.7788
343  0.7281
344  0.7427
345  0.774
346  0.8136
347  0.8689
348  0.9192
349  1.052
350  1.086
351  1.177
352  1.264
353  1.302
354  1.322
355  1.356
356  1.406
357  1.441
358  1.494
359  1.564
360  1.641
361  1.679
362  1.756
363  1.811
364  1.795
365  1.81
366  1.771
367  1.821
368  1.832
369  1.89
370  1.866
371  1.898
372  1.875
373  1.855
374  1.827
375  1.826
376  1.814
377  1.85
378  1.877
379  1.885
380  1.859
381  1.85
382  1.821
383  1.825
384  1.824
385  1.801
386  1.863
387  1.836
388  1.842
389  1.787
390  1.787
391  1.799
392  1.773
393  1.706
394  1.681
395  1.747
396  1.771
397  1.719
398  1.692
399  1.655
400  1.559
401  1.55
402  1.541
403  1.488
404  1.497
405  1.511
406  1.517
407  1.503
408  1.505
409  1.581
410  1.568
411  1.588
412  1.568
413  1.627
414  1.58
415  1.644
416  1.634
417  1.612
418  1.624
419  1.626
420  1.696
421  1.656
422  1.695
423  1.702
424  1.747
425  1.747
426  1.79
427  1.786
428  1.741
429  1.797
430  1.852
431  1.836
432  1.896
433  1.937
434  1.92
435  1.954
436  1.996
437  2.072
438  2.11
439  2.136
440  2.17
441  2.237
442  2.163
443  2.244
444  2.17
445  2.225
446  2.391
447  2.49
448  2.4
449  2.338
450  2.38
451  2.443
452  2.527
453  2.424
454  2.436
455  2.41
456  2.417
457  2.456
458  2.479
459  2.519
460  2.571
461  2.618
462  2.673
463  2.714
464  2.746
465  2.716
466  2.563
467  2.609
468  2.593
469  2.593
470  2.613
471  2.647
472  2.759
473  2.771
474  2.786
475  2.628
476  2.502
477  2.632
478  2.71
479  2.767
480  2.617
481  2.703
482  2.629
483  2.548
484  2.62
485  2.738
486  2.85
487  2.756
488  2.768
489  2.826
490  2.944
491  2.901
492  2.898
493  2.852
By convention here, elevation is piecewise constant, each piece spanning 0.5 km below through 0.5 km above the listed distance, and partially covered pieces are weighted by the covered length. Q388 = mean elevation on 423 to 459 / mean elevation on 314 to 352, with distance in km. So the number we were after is 1.8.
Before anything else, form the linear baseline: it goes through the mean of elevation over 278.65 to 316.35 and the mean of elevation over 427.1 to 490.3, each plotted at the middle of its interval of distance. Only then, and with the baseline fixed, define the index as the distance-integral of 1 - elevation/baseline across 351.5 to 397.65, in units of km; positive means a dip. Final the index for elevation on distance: 3.62 km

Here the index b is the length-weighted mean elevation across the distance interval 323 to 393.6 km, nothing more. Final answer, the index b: 1.48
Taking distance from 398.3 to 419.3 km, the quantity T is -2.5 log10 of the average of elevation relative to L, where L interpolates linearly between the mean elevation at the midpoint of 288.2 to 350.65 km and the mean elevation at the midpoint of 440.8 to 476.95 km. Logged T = 0.296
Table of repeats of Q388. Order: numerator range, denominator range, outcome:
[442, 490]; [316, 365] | 2.02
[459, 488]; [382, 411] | 1.59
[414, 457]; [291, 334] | 1.44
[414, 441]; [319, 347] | 1.56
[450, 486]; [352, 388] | 1.50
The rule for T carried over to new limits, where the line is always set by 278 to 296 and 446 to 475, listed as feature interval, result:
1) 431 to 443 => 0.168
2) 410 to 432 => 0.325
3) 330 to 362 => 0.487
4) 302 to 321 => 0.075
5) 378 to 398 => 0.144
